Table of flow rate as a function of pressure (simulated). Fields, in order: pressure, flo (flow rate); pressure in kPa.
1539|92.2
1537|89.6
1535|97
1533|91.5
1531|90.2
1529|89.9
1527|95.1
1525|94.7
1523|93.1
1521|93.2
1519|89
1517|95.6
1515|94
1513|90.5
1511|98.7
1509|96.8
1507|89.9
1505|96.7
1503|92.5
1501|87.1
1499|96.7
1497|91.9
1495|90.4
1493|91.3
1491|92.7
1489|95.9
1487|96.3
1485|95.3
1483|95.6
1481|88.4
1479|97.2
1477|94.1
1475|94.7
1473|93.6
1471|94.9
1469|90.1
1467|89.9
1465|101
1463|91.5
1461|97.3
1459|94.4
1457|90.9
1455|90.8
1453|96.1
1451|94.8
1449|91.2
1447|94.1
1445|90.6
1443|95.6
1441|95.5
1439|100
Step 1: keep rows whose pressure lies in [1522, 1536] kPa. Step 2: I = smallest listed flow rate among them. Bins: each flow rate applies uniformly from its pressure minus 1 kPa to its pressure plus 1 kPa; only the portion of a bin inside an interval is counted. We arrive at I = 89.9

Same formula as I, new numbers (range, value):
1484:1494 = 91.3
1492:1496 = 90.4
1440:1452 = 90.6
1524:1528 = 94.7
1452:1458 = 90.8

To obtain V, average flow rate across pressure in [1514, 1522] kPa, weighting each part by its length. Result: 92.9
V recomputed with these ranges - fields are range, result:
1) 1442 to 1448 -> 93.4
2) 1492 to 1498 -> 91.2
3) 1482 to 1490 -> 95.8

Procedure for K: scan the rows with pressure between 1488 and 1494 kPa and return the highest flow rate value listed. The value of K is 95.9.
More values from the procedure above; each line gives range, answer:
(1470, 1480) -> 97.2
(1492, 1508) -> 96.7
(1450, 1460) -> 96.1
